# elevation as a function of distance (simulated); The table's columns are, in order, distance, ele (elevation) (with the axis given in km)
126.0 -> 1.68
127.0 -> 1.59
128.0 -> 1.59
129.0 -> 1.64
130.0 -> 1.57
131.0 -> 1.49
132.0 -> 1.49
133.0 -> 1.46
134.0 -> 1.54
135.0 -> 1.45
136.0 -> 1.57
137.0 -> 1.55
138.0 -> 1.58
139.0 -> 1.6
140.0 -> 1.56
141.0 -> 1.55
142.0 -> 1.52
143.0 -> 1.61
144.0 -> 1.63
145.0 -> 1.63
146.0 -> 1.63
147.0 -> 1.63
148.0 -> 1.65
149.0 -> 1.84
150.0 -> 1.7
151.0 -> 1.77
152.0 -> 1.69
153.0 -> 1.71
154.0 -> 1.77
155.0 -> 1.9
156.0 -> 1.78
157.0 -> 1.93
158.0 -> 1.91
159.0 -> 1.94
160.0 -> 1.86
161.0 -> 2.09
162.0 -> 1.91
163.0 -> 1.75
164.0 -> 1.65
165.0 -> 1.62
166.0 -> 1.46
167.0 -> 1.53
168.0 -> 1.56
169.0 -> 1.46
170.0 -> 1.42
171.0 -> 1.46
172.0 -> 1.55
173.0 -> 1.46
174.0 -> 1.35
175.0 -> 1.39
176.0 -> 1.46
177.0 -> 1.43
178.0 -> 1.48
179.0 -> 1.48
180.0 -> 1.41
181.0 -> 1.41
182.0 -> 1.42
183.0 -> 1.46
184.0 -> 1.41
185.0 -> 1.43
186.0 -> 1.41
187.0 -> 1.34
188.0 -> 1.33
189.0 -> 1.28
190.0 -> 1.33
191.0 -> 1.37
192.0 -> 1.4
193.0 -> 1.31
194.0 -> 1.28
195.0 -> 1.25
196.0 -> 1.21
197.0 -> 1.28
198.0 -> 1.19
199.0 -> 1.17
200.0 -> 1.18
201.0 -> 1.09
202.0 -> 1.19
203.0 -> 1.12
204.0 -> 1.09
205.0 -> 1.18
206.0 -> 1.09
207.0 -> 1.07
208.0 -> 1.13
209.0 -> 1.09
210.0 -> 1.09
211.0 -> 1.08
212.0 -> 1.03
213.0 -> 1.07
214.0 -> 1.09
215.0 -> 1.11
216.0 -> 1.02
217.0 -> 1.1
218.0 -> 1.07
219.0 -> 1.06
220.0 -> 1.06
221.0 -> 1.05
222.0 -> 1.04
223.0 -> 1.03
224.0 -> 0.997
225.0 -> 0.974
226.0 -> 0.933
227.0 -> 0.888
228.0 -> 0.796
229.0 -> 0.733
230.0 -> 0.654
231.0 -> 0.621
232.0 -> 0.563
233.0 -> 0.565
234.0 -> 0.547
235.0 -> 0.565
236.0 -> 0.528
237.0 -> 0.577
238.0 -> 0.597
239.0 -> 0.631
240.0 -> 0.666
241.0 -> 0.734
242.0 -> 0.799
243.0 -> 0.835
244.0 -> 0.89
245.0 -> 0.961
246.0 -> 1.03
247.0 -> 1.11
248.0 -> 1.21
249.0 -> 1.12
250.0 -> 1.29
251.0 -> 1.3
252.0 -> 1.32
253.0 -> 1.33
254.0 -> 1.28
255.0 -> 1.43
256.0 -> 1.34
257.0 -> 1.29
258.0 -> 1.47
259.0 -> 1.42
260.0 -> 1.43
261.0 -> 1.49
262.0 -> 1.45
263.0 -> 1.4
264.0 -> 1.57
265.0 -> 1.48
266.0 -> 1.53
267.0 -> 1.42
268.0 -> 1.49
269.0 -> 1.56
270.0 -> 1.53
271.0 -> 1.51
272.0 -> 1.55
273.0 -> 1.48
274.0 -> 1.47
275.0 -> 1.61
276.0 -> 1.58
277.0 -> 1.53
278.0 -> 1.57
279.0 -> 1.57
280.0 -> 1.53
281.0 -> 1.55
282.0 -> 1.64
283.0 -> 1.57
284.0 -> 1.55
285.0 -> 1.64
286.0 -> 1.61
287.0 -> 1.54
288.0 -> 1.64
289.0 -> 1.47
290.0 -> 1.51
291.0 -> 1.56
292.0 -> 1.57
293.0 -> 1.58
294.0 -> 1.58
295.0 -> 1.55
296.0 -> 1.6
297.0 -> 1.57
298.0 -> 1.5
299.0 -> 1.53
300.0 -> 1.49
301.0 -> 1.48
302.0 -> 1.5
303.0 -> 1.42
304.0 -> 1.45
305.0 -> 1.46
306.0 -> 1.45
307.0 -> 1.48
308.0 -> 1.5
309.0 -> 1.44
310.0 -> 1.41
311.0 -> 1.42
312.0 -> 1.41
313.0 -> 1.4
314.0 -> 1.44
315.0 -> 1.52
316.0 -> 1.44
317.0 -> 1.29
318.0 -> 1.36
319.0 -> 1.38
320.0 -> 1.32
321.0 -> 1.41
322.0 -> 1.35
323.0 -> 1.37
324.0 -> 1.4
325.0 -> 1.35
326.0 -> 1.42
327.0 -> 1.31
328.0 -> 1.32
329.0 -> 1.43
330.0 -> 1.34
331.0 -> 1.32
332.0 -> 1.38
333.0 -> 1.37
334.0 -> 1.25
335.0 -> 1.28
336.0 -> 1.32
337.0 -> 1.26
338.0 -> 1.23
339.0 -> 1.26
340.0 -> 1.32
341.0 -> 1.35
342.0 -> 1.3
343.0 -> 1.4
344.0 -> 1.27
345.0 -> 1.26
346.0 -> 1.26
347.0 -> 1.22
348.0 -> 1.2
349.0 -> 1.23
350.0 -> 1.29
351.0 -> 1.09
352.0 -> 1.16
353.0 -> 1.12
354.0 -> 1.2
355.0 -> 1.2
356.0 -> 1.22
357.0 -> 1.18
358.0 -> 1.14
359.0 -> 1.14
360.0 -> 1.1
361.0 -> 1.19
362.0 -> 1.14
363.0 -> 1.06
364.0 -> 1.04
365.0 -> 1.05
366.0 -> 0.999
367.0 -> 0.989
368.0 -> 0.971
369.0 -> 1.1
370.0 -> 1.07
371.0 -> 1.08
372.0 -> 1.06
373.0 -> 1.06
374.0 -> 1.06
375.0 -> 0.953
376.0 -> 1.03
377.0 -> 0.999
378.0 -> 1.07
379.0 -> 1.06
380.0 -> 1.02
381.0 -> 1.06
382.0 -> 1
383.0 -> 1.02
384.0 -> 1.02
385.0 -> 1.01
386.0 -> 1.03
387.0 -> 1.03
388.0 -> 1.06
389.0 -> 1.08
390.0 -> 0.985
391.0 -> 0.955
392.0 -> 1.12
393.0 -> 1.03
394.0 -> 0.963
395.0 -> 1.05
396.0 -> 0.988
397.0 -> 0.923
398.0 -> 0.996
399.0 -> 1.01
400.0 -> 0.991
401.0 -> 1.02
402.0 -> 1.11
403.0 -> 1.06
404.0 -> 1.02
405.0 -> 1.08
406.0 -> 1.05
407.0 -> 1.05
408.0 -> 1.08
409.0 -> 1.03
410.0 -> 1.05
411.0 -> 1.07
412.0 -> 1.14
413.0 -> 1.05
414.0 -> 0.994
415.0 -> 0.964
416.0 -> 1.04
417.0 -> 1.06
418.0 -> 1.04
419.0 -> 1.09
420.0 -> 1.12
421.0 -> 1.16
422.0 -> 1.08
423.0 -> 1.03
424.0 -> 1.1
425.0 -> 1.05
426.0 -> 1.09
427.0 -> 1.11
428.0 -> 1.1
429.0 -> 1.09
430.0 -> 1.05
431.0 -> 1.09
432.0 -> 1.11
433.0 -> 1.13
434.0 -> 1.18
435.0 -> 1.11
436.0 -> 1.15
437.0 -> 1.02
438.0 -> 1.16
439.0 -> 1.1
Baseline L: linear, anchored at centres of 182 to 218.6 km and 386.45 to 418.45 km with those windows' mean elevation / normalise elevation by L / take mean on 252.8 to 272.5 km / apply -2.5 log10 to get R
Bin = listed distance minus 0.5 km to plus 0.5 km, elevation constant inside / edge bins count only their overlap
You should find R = -0.25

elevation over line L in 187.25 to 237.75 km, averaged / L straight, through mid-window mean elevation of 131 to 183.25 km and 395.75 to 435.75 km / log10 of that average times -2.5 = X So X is 0.41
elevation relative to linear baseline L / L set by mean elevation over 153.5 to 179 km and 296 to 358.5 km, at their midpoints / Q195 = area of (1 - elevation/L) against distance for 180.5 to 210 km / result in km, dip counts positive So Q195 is 6.19 km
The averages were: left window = 1.64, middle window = 1.26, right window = 1.35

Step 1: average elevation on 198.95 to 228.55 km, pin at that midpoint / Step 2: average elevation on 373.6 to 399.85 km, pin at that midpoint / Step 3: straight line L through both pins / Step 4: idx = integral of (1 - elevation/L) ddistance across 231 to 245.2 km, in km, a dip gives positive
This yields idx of 5.21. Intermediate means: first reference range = 1.06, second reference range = 1.02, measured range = 0.668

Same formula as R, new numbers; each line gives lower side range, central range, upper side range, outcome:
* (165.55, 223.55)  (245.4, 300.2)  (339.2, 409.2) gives -0.23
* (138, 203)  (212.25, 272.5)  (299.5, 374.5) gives 0.29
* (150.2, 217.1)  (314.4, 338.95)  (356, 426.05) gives -0.16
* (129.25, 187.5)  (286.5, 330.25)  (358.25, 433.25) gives -0.16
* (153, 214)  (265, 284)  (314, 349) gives -0.13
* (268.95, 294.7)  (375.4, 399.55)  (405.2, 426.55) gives 0.15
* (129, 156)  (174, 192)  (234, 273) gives 0.05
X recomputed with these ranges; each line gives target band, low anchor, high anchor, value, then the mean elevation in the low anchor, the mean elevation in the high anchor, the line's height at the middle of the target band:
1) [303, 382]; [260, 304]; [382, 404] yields 0.009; 1.53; 1.02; 1.25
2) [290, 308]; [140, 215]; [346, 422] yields -0.230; 1.45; 1.07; 1.23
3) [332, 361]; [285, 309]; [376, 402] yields 0.014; 1.52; 1.02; 1.25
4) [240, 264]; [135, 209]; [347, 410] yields 0.096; 1.49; 1.07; 1.33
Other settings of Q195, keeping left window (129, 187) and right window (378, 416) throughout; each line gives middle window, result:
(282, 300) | -3.96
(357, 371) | 0.38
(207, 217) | 2.64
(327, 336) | -1.12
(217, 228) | 3.34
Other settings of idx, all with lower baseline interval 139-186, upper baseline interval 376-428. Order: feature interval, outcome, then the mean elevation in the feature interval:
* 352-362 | -0.1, 1.16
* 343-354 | -0.4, 1.22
